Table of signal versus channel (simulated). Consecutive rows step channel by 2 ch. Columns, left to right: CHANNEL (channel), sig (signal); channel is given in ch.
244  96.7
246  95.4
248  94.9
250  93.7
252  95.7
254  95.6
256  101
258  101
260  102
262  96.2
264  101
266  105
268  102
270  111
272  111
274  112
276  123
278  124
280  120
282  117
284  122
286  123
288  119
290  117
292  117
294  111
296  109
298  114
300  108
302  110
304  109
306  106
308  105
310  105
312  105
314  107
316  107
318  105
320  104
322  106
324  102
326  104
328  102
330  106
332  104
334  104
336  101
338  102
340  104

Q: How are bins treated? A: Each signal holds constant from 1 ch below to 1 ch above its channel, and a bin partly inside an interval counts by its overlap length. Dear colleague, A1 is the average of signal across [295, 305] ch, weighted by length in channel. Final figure 110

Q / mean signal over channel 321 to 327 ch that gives 104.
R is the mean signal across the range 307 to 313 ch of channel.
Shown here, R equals 105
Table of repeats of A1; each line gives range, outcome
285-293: 119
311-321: 106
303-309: 107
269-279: 116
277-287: 121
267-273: 108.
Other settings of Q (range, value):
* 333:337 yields 102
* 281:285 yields 120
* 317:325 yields 104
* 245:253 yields 94.9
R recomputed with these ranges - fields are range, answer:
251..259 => 98.3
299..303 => 109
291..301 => 112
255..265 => 100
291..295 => 114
